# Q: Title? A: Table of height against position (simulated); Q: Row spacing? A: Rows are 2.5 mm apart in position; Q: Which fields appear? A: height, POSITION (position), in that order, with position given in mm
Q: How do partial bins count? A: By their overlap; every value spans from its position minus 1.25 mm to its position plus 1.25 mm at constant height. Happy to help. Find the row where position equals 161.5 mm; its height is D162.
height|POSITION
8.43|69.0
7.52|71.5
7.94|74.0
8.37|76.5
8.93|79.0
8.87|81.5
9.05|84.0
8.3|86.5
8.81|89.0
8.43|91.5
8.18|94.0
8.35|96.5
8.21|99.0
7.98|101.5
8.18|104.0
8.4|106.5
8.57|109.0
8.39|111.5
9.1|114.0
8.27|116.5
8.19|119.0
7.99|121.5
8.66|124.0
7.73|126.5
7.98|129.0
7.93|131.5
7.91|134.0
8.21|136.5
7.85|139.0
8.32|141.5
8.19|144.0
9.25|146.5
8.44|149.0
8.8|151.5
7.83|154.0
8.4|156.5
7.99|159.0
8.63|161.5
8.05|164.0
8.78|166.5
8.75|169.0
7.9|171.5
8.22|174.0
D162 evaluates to 8.63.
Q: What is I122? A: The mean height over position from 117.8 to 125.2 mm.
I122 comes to 8.28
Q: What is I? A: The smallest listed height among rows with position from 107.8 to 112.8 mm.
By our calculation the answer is 8.39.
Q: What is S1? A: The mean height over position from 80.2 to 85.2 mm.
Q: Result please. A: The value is 8.96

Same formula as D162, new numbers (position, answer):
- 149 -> 8.44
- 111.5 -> 8.39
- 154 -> 7.83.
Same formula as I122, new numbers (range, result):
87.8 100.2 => 8.4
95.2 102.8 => 8.18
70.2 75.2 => 7.73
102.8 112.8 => 8.39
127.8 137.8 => 8.01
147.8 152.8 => 8.61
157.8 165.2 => 8.23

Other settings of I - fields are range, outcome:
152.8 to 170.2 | 7.83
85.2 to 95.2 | 8.18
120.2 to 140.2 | 7.73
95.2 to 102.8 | 7.98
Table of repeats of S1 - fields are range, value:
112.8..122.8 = 8.39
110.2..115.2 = 8.74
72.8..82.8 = 8.53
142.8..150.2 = 8.63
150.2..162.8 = 8.33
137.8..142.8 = 8.09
